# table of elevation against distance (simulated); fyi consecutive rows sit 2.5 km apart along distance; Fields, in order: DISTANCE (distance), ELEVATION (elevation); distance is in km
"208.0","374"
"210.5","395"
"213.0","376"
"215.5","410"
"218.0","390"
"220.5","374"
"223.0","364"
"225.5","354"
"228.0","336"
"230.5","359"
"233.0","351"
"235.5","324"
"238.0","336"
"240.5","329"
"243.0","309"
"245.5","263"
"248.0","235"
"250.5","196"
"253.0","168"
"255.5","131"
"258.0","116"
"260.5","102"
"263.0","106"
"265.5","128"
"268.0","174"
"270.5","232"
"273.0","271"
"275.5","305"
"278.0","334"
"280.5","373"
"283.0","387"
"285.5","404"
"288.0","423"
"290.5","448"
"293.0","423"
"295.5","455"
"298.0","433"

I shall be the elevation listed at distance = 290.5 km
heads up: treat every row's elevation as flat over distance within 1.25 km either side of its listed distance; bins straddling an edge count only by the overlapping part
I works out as 448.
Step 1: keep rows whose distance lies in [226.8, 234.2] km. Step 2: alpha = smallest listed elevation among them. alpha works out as 336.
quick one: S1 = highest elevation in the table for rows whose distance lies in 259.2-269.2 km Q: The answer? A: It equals 174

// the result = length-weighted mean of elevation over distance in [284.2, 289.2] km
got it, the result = 413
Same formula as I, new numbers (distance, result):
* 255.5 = 131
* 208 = 374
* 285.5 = 404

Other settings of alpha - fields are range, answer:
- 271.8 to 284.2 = 271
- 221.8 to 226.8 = 354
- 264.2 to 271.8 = 128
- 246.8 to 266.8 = 102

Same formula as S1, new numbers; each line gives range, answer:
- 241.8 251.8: 309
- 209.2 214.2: 395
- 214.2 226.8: 410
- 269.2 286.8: 404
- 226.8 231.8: 359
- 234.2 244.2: 336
